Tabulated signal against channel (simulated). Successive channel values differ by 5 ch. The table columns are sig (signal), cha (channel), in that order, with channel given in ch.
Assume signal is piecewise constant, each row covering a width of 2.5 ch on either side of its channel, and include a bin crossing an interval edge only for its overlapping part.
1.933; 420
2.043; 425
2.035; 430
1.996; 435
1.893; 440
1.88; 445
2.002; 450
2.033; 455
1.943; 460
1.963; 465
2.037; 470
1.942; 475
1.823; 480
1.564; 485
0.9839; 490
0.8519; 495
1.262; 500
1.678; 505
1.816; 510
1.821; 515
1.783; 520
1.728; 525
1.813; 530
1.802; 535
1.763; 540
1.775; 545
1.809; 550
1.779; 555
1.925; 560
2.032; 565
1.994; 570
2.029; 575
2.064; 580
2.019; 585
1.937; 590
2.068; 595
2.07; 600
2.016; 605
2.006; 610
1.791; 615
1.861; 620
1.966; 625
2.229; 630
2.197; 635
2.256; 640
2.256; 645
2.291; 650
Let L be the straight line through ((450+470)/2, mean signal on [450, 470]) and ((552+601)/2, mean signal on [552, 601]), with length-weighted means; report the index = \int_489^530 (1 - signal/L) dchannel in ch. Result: 9.5 ch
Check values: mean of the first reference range 1.99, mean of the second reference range 1.99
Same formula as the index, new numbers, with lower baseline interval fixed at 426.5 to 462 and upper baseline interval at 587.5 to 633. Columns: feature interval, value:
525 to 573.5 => 3.3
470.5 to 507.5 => 9.4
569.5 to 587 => -0.3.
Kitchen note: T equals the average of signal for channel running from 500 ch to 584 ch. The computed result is 1.84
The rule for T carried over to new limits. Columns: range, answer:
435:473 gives 1.97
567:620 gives 1.99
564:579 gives 2.02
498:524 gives 1.68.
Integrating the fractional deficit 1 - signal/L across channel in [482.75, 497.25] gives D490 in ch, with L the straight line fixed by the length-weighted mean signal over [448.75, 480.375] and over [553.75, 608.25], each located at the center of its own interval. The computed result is 6.21 ch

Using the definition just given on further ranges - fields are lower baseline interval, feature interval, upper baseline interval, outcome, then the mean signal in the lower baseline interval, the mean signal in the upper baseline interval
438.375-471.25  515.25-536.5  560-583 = 2.3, 1.96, 2.02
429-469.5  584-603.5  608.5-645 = 0.2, 1.97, 2.06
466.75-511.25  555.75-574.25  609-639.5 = -1.5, 1.55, 2.02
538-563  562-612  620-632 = -2.6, 1.82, 2.04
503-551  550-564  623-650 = 0.2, 1.78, 2.19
